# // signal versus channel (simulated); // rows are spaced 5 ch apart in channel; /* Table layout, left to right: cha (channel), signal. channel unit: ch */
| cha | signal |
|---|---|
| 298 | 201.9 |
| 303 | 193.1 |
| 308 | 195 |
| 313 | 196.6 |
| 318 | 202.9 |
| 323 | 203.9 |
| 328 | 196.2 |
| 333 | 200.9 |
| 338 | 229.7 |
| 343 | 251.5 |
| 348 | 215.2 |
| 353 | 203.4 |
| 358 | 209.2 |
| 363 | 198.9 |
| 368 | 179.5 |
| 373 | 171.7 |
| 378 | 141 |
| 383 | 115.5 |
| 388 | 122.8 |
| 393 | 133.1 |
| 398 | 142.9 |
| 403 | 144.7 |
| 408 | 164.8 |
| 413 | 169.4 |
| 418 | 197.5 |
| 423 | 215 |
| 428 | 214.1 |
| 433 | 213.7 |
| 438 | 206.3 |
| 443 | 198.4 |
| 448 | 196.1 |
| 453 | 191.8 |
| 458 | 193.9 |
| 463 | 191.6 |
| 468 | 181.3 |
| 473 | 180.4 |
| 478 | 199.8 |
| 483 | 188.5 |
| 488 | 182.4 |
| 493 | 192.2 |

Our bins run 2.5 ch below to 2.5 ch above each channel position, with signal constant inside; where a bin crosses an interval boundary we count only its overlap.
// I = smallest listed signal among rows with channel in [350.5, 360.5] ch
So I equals 203.4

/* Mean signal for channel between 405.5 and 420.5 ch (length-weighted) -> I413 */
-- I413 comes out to 177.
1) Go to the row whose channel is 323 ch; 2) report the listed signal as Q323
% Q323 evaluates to 203.9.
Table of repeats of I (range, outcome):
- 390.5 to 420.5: 133.1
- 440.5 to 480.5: 180.4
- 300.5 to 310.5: 193.1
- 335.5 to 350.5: 215.2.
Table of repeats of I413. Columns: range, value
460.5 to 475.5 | 184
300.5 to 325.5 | 198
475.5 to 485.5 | 194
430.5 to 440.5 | 210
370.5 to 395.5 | 137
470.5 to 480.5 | 190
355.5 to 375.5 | 190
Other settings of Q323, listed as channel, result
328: 196.2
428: 214.1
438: 206.3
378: 141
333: 200.9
